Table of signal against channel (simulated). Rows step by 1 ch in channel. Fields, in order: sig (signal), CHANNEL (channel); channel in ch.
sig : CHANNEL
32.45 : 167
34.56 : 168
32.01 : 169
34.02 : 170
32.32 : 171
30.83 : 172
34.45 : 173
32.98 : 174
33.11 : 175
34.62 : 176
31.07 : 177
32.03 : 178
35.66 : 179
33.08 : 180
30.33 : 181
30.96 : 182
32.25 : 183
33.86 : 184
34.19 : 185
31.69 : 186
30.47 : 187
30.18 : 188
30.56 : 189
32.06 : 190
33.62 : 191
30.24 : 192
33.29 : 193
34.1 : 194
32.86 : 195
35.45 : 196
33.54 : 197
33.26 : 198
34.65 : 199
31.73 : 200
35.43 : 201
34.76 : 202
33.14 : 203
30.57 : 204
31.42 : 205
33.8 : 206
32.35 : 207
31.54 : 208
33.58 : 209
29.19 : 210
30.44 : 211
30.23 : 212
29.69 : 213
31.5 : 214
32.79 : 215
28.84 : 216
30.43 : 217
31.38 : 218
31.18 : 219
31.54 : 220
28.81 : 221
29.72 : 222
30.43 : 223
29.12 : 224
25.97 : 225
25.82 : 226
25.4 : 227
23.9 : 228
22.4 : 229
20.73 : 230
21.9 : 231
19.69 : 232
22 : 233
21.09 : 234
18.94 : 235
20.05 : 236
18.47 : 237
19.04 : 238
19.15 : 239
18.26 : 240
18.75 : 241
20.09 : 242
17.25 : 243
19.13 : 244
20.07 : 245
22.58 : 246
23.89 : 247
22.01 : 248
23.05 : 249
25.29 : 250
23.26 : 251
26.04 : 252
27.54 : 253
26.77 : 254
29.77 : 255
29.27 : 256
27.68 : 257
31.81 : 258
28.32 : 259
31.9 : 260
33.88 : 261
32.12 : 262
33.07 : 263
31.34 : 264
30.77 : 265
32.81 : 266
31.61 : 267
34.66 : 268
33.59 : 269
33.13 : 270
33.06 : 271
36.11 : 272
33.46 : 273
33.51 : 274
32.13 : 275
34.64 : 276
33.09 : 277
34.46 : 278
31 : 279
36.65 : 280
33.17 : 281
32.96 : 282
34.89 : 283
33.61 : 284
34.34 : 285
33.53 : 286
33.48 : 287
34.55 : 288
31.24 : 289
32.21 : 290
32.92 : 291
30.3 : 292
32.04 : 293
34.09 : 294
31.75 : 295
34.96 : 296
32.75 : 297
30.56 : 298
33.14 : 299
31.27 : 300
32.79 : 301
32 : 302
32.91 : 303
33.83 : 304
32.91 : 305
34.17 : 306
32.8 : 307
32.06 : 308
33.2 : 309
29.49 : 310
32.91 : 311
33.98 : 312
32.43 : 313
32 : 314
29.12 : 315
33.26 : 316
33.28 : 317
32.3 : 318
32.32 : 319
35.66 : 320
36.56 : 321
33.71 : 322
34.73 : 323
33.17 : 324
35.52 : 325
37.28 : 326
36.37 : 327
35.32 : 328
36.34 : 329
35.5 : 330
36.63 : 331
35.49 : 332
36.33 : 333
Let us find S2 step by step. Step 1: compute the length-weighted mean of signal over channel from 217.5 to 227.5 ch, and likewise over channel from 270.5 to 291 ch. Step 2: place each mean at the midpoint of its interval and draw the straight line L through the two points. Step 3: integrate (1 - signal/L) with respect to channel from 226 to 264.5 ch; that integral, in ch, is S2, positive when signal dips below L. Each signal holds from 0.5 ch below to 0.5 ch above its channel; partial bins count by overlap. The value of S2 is 8.4 ch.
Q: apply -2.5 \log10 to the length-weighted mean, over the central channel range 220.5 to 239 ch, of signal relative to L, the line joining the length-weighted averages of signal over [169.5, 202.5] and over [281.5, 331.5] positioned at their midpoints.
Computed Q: 0.37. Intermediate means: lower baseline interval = 32.8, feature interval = 23.4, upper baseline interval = 33.4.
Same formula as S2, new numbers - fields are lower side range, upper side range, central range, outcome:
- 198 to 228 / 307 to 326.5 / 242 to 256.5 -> 3.6 ch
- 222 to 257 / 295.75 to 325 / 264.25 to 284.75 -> -4.1 ch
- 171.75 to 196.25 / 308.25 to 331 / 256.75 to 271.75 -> 0.5 ch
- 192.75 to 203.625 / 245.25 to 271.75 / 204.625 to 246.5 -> 8.1 ch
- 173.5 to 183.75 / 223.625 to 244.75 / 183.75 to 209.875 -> -3.5 ch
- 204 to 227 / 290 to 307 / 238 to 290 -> 4.0 ch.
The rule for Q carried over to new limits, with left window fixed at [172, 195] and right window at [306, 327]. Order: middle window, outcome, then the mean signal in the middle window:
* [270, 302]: 0.00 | 33.2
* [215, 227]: 0.12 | 29.4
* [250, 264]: 0.13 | 29.3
